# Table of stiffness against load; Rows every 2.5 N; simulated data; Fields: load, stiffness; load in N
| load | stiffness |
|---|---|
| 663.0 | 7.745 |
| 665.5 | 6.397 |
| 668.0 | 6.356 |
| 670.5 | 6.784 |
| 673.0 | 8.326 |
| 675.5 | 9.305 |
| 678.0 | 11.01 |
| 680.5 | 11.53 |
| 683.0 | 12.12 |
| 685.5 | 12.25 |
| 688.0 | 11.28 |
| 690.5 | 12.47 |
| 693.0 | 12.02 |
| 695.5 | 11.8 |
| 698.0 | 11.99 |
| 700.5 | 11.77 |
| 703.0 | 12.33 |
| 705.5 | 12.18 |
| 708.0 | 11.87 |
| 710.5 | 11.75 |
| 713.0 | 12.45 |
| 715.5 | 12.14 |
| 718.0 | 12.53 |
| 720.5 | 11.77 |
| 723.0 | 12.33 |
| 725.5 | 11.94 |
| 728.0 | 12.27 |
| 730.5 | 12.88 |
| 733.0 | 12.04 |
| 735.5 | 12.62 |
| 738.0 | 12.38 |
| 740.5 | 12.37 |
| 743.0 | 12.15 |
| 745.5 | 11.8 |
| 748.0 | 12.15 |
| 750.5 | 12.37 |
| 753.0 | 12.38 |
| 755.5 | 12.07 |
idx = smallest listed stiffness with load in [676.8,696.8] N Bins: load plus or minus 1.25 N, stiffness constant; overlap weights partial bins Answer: 11.01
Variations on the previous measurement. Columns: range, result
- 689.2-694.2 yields 12.02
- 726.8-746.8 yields 11.8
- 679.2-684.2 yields 11.53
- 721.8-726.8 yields 11.94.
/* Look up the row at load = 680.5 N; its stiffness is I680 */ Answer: 11.53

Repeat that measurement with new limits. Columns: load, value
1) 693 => 12.02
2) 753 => 12.38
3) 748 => 12.15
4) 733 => 12.04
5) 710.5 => 11.75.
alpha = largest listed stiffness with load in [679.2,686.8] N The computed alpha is 12.25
